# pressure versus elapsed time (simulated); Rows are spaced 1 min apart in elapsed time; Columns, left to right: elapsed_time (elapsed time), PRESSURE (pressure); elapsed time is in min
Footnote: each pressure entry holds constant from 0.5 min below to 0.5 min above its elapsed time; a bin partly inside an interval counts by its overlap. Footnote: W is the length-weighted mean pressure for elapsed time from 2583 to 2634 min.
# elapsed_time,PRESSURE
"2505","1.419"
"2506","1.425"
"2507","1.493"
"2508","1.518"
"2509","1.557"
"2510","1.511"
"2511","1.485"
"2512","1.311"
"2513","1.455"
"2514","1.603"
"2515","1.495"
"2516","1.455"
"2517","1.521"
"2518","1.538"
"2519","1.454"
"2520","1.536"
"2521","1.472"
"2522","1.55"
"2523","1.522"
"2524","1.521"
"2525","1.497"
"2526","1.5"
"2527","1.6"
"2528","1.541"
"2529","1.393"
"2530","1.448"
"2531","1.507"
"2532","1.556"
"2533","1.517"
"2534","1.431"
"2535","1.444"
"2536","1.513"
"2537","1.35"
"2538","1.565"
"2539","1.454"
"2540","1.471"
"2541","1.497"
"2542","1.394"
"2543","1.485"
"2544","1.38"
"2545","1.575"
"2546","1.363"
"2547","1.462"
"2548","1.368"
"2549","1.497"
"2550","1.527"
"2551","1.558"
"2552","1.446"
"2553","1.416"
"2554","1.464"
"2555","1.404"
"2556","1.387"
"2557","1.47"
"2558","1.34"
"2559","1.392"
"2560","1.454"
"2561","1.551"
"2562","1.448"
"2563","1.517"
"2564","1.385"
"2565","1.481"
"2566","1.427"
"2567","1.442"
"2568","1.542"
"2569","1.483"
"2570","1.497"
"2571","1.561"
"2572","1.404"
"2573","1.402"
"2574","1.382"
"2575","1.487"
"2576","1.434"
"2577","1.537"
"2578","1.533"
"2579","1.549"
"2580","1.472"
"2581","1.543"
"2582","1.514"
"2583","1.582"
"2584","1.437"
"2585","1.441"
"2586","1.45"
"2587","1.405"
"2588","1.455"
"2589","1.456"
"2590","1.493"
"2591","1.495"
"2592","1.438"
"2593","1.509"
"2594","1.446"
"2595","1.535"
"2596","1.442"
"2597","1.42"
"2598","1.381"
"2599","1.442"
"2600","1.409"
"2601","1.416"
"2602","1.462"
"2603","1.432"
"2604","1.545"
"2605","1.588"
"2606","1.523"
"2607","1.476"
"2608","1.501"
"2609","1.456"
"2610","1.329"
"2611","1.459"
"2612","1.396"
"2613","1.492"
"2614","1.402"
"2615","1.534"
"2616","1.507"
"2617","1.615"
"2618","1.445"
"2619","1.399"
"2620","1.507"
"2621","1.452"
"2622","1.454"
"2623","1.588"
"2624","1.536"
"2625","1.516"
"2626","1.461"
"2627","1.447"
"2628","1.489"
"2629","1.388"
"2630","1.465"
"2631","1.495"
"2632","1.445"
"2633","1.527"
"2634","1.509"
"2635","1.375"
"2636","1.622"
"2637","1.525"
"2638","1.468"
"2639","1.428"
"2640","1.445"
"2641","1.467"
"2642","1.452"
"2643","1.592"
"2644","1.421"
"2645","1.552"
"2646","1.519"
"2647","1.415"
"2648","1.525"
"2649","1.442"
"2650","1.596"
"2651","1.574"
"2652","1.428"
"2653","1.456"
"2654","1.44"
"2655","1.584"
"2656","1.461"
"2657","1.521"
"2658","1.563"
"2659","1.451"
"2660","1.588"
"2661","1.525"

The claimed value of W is 1.47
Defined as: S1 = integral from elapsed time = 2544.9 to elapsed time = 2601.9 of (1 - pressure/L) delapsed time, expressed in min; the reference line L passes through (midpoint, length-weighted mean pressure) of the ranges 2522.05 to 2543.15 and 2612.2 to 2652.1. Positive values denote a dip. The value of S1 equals 1.0 min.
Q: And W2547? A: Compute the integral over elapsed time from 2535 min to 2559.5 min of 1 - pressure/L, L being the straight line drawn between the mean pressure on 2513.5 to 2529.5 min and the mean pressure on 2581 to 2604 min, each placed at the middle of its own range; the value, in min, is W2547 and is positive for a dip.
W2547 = 0.7 min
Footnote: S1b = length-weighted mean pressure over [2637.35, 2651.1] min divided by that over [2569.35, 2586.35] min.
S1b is 1.0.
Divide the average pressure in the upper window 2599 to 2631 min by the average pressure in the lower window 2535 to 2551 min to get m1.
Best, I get 1.01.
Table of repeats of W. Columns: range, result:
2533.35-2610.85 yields 1.46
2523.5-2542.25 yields 1.49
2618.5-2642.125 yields 1.48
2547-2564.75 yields 1.45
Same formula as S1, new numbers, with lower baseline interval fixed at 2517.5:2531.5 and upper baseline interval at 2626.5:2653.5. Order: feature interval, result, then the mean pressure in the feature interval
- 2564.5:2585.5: 0.2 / 1.48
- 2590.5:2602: 0.3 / 1.45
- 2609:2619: 0.2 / 1.46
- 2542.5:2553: 0.3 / 1.46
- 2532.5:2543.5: 0.3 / 1.47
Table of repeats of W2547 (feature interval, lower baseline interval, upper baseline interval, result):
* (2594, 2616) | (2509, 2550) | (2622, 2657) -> 0.4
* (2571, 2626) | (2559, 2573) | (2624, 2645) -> 0.1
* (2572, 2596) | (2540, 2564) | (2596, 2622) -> -0.3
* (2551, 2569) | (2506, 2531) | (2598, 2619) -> 0.4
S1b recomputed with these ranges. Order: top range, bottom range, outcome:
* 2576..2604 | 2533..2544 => 1.01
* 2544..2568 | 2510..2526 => 0.97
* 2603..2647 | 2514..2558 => 1.00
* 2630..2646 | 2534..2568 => 1.02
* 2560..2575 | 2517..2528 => 0.96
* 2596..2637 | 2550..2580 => 1.01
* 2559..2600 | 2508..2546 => 0.99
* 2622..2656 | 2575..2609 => 1.01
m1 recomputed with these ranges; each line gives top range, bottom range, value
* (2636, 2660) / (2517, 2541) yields 1.00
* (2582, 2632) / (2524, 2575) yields 1.00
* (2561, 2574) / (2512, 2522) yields 0.98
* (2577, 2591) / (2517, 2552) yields 1.00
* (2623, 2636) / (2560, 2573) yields 1.00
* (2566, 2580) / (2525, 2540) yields 0.99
